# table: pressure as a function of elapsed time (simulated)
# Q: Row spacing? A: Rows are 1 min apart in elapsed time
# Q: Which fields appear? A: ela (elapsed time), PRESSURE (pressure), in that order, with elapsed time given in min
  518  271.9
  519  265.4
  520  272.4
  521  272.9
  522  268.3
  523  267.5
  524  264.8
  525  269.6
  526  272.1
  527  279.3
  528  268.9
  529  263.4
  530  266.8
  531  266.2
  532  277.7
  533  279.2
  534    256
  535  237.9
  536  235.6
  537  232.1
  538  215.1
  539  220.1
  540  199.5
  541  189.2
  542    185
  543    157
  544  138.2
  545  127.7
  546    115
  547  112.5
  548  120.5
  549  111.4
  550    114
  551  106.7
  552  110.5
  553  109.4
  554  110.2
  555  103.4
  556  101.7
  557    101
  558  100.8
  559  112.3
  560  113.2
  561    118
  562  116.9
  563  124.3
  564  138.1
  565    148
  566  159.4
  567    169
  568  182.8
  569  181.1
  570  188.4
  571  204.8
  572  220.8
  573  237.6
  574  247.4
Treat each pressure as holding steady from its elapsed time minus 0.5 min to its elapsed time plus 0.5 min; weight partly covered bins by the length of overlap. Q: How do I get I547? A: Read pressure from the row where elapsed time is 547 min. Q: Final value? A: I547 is 112.5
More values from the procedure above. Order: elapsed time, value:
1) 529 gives 263.4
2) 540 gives 199.5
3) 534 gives 256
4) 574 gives 247.4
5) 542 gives 185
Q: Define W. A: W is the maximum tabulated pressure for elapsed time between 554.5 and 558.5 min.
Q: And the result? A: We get 103.4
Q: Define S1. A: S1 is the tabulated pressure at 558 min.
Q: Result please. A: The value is 100.8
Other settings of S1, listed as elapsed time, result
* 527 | 279.3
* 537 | 232.1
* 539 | 220.1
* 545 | 127.7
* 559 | 112.3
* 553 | 109.4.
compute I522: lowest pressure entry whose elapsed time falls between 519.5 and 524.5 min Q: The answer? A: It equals 264.8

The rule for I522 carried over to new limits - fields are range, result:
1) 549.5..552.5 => 106.7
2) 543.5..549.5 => 111.4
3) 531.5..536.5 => 235.6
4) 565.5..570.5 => 159.4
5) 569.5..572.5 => 188.4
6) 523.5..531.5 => 263.4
